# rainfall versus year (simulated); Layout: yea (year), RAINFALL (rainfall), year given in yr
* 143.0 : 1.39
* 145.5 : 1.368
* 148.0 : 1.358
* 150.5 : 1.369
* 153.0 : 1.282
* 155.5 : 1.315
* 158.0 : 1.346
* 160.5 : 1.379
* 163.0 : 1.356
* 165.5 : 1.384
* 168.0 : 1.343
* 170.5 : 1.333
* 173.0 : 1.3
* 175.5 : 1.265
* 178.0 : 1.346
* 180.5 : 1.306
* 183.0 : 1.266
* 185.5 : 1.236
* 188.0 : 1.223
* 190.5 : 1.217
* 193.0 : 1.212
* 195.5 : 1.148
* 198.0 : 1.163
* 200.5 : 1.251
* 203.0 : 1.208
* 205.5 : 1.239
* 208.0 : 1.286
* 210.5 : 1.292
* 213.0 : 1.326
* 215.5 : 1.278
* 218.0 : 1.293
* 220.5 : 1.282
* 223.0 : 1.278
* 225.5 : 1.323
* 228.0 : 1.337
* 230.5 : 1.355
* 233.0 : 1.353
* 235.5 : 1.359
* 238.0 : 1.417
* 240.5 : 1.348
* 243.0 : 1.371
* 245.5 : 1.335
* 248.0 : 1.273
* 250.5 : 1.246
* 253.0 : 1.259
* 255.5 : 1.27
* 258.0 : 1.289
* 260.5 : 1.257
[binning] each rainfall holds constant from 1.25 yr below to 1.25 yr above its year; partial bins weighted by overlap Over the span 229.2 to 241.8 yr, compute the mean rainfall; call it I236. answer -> 1.37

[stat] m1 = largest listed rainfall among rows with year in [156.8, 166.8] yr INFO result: 1.384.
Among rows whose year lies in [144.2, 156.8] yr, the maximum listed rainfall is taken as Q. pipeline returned 1.369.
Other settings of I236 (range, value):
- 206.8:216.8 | 1.3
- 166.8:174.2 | 1.33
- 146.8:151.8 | 1.36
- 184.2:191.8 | 1.23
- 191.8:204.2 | 1.2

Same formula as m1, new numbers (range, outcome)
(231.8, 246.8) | 1.417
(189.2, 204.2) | 1.251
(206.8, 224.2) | 1.326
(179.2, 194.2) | 1.306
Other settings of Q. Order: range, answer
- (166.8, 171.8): 1.343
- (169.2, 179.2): 1.346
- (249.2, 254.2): 1.259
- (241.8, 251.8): 1.371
